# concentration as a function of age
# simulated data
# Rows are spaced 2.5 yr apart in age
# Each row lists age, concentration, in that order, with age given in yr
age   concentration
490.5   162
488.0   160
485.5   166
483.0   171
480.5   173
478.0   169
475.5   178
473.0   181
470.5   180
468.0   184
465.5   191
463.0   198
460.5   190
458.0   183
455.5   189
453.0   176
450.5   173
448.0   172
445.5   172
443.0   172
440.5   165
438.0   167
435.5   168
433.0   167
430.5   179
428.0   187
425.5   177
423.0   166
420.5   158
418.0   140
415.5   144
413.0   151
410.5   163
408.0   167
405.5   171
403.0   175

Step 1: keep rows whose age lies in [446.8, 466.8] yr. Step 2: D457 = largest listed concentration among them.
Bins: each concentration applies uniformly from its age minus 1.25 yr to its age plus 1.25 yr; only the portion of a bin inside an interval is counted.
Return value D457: 198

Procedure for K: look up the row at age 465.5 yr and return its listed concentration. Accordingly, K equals 191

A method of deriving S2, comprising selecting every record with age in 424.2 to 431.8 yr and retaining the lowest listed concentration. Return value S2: 177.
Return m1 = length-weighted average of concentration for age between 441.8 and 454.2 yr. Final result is 173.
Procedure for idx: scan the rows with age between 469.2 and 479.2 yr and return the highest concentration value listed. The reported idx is 181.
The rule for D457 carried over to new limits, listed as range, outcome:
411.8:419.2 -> 151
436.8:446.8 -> 172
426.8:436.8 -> 187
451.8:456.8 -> 189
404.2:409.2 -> 171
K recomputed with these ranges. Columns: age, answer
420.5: 158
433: 167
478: 169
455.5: 189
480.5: 173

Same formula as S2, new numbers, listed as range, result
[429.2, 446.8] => 165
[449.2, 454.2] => 173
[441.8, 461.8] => 172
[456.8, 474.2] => 180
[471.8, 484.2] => 169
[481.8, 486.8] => 166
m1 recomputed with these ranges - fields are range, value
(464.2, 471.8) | 185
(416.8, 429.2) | 166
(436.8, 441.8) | 166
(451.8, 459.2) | 183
